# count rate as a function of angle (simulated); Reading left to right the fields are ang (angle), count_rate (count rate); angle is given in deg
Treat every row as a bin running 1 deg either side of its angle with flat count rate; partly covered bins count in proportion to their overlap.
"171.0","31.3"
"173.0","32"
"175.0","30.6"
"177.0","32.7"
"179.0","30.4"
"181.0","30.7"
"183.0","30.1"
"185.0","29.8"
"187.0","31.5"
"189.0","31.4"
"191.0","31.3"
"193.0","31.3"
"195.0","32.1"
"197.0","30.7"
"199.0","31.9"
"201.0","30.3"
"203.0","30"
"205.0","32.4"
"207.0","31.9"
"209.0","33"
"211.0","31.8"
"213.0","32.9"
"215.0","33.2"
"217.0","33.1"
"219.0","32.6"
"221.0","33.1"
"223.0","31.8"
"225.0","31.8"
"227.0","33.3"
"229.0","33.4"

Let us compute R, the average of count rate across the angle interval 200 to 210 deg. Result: 31.5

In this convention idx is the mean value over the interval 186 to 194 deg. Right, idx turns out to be 31.4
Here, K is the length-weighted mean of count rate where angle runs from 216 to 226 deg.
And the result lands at 32.5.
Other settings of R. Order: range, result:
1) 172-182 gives 31.3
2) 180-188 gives 30.5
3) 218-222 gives 32.9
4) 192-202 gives 31.3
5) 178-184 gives 30.4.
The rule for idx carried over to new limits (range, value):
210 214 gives 32.4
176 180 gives 31.6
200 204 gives 30.1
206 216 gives 32.6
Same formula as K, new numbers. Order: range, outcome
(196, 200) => 31.3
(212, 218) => 33.1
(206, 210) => 32.5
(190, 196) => 31.6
